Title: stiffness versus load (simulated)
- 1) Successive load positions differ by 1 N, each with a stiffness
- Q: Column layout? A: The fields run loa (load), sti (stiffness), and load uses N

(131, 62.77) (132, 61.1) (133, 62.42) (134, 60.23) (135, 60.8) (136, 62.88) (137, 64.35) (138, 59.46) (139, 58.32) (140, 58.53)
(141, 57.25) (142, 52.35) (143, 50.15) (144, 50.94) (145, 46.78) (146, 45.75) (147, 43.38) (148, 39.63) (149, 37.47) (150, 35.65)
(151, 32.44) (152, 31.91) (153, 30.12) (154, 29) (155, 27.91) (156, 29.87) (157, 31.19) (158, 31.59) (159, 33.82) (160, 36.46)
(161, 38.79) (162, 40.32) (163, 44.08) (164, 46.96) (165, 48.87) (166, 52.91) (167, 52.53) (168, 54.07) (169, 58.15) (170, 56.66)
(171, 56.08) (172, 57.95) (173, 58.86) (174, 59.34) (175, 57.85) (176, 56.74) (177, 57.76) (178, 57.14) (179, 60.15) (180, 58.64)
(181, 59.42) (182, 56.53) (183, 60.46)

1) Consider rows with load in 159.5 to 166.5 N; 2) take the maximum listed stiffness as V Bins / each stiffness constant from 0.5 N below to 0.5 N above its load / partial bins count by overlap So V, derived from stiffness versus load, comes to 52.91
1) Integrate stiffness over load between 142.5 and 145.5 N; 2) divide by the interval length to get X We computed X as 49.3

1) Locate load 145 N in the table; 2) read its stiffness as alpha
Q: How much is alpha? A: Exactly 46.78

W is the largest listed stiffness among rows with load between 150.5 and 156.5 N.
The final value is 32.44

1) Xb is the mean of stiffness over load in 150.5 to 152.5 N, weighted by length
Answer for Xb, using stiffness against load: 32.2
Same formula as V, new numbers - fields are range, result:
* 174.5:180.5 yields 60.15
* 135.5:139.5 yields 64.35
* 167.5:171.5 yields 58.15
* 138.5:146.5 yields 58.53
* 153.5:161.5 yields 38.79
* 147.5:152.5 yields 39.63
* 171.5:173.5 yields 58.86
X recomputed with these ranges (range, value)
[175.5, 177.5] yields 57.2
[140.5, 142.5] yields 54.8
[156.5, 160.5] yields 33.3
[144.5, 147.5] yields 45.3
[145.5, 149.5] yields 41.6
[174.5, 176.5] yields 57.3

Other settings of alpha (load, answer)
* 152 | 31.91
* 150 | 35.65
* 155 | 27.91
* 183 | 60.46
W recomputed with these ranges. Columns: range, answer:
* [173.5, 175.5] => 59.34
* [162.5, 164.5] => 46.96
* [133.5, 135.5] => 60.8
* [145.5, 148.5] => 45.75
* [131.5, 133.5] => 62.42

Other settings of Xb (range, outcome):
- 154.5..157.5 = 29.7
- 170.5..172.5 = 57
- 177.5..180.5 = 58.6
